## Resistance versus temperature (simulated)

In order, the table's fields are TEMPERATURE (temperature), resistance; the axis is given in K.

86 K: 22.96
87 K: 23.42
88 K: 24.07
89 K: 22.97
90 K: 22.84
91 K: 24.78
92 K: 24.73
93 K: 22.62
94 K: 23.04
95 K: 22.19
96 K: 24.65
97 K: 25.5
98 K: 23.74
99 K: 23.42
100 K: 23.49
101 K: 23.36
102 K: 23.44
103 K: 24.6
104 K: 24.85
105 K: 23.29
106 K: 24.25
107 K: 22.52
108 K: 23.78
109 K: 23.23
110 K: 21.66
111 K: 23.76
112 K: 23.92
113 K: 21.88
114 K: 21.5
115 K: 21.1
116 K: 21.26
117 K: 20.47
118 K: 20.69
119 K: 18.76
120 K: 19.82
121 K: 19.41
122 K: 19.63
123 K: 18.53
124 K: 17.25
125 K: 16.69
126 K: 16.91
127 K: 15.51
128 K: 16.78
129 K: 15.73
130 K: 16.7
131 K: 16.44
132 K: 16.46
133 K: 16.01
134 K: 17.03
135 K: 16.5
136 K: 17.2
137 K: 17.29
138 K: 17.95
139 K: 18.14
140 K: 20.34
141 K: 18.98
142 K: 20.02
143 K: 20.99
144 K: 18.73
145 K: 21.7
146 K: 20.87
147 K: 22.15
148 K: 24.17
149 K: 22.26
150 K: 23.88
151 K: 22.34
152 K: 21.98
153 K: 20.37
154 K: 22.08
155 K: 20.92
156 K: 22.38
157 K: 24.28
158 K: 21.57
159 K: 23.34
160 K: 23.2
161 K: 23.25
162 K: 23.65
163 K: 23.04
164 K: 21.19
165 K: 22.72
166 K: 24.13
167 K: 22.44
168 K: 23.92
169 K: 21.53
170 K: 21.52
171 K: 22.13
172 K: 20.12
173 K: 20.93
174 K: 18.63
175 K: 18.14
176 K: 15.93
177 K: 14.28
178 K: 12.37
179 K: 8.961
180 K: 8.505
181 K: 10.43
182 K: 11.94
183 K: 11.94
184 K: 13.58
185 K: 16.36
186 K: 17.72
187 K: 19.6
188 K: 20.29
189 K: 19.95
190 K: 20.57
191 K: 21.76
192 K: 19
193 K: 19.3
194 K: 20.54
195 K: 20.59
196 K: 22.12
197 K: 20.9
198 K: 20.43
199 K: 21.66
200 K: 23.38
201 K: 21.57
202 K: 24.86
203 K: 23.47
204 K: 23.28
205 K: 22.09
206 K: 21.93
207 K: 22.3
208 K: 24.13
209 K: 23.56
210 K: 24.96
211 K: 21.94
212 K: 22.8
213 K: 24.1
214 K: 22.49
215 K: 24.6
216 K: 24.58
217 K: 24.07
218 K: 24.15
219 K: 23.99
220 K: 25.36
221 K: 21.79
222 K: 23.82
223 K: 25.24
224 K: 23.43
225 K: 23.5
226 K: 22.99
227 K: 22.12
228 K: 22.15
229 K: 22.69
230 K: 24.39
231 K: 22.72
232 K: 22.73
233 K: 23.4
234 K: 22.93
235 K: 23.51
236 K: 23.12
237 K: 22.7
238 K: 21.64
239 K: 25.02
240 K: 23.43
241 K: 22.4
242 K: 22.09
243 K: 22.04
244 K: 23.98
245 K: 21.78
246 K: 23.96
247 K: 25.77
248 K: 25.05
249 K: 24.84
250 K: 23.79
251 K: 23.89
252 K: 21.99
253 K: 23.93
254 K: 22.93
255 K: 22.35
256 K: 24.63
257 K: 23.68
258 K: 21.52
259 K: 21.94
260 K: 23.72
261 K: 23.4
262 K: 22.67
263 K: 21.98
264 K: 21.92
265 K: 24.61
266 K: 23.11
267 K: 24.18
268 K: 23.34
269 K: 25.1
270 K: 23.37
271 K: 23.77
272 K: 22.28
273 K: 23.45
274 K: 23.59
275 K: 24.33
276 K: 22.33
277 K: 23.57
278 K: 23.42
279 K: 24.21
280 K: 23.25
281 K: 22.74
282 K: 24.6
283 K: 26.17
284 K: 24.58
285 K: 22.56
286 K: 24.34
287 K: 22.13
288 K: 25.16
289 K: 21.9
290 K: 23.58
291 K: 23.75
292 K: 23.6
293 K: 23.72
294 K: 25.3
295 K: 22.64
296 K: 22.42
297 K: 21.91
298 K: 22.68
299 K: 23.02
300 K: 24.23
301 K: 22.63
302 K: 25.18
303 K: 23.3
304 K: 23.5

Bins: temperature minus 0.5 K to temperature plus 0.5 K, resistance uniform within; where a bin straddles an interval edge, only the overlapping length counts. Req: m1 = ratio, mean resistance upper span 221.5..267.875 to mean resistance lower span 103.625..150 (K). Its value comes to 1.17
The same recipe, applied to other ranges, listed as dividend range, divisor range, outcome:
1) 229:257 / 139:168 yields 1.06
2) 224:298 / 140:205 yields 1.16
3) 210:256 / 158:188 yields 1.26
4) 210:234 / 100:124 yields 1.07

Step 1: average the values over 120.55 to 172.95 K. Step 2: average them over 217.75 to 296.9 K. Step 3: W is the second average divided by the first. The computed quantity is 1.16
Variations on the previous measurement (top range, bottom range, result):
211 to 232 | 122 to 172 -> 1.16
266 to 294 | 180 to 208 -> 1.21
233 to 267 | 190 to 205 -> 1.08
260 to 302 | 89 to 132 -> 1.10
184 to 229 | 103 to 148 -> 1.12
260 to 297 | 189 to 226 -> 1.04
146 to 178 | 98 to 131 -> 1.03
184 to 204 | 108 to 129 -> 1.03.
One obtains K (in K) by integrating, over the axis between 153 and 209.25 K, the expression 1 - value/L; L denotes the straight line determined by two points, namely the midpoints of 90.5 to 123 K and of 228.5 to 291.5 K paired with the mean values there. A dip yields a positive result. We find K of 7.1 K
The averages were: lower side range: 22.6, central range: 20.1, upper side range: 23.4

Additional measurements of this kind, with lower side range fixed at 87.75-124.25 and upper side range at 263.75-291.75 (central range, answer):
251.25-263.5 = 0.3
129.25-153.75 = 3.5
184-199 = 2.1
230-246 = 0.3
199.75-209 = 0.0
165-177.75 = 1.5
